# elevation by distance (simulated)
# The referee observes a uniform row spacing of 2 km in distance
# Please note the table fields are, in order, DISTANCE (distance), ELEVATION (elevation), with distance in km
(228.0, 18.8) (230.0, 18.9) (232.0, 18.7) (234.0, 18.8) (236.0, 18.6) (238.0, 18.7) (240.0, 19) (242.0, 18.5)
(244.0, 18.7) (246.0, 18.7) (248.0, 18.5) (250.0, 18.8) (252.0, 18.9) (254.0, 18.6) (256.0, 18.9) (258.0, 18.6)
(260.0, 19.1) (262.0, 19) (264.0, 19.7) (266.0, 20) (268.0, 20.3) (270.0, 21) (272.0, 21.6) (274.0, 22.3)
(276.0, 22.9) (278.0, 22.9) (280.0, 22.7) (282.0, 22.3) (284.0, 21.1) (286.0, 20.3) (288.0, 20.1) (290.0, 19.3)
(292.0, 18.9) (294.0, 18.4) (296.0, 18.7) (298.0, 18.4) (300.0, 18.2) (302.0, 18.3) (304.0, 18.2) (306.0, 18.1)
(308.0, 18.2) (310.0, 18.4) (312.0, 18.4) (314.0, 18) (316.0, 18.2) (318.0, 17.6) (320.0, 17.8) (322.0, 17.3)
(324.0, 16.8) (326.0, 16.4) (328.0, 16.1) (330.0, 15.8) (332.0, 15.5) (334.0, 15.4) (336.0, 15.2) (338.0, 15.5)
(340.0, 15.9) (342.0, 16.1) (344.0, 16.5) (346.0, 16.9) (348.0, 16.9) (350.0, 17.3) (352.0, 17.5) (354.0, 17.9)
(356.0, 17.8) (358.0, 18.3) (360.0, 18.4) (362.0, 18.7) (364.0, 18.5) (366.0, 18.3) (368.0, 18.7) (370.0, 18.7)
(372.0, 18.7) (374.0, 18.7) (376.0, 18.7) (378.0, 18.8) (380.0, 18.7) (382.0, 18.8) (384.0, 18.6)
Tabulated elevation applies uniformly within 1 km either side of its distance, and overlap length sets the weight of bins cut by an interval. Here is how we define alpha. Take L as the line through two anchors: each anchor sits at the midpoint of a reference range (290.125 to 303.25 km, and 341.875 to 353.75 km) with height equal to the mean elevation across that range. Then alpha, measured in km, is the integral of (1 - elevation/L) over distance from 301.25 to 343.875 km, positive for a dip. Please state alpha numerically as 1.86 km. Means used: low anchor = 18.5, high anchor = 17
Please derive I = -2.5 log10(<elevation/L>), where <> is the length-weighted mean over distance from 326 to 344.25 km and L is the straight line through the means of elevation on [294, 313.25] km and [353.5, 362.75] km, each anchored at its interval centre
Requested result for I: 0.16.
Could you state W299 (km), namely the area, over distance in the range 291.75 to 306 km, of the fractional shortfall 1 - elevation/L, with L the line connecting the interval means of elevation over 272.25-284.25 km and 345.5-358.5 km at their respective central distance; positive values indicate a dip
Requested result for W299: 1.8 km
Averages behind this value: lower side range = 22.4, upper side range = 17.5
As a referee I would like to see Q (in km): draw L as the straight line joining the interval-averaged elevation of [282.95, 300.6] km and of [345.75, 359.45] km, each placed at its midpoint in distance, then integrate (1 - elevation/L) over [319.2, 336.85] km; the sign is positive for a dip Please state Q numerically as 2.0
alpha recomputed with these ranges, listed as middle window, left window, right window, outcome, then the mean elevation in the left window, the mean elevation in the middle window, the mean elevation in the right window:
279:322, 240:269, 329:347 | -4.2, 19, 19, 15.9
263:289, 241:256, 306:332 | -4.5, 18.7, 21.3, 17.4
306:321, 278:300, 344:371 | 0.9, 20.1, 18.1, 17.9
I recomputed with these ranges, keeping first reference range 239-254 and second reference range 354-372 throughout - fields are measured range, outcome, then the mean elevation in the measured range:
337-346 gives 0.149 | 16.1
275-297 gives -0.115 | 20.7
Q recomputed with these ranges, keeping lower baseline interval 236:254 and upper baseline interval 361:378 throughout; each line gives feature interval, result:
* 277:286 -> -1.6 km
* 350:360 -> 0.4 km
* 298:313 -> 0.3 km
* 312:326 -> 0.8 km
